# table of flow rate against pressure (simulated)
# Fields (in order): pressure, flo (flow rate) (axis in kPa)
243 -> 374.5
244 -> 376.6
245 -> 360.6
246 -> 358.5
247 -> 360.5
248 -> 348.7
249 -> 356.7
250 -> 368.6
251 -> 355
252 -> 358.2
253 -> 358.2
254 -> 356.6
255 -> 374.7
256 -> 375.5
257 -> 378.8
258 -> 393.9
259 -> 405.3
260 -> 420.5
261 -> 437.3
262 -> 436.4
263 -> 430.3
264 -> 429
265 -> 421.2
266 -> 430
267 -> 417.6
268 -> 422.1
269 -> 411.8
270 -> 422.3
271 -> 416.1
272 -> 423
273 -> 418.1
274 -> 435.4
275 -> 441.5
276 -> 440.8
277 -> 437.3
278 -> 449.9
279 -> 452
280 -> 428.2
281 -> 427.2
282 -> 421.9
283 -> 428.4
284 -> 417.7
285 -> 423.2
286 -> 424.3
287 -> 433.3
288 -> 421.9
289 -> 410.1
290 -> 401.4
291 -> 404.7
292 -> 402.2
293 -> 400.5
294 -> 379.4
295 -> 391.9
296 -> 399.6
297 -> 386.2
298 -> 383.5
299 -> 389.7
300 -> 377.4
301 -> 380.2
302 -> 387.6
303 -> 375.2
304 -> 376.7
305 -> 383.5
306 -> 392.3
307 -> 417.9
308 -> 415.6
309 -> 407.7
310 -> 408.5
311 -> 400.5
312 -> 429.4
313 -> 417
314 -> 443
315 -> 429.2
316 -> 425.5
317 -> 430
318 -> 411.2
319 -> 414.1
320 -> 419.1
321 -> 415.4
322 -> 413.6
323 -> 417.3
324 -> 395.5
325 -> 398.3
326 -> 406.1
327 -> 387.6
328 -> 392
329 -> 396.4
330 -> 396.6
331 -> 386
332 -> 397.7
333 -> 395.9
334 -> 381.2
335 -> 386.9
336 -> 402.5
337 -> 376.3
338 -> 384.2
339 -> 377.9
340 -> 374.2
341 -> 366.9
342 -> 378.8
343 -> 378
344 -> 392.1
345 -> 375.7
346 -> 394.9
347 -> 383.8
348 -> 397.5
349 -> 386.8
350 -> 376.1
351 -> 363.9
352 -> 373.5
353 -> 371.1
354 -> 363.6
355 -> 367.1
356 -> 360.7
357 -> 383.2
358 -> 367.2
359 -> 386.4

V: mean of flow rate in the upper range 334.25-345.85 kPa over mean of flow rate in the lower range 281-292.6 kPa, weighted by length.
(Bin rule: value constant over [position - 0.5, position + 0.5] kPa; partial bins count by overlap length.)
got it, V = 0.9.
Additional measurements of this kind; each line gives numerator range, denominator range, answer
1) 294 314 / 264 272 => 0.94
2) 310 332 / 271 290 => 0.96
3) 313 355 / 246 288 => 0.96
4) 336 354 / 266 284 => 0.89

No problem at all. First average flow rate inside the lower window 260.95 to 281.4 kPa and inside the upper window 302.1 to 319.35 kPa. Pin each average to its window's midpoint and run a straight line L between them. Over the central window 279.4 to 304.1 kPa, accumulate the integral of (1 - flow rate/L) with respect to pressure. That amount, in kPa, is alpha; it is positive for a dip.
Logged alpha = 0.94 kPa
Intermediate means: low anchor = 430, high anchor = 410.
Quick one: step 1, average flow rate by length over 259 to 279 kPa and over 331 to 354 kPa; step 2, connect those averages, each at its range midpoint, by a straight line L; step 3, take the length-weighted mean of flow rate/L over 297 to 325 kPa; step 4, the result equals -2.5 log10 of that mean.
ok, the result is -0.009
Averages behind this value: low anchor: 428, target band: 405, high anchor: 382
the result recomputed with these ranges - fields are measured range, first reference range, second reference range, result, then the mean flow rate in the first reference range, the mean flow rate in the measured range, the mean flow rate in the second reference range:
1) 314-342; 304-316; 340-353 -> -0.008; 412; 400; 380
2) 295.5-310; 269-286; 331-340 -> 0.052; 429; 392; 387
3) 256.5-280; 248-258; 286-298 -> -0.121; 365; 425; 403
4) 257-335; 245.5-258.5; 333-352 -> -0.105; 365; 411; 382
